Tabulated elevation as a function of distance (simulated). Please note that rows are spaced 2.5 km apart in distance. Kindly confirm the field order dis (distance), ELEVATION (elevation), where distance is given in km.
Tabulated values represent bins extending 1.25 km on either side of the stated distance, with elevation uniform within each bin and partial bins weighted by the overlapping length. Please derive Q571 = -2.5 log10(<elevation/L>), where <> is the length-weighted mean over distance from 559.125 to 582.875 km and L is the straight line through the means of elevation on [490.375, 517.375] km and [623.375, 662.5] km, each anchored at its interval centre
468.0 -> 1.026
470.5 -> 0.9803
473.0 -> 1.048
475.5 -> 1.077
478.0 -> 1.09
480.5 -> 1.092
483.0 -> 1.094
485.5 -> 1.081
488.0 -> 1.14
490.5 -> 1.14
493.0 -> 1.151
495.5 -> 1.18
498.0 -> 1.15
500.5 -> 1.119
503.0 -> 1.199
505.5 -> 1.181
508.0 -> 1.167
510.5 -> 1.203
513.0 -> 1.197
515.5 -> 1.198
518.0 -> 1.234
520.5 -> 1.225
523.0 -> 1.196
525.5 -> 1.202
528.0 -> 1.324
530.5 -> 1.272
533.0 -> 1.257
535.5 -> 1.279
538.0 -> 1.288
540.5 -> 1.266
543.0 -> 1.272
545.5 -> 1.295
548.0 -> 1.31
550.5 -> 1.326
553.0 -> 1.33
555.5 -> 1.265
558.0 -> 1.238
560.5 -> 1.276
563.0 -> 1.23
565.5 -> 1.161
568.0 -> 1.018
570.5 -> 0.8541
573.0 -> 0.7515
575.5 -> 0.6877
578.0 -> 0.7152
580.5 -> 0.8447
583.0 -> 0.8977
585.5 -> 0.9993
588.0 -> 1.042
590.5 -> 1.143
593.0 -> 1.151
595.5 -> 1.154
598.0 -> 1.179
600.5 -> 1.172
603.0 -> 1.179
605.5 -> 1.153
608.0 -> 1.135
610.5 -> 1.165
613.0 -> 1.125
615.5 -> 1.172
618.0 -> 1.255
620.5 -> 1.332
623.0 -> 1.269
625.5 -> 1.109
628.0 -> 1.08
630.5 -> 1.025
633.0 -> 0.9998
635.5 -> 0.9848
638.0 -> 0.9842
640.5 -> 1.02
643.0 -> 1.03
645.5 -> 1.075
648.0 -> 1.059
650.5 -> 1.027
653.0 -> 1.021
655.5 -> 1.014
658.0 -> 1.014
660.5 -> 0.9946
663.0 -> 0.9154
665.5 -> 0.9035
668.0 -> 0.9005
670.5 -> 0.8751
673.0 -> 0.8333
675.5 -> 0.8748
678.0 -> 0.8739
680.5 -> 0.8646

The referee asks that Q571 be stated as 0.169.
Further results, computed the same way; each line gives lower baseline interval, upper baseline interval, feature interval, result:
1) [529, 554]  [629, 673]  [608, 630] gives -0.10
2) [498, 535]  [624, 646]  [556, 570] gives -0.03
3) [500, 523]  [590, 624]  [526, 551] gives -0.08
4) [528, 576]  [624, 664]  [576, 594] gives 0.18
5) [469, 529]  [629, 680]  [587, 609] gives -0.11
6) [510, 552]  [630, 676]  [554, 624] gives 0.03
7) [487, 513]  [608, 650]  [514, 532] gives -0.07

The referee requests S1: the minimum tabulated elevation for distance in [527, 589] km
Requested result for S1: 0.6877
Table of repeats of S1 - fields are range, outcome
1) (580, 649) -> 0.8447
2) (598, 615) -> 1.125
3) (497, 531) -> 1.119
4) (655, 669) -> 0.9005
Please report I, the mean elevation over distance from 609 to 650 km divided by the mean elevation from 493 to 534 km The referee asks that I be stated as 0.9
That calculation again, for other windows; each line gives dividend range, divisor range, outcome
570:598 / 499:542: 0.77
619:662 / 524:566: 0.83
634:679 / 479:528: 0.83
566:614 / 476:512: 0.89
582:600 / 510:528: 0.89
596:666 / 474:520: 0.95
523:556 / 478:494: 1.15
